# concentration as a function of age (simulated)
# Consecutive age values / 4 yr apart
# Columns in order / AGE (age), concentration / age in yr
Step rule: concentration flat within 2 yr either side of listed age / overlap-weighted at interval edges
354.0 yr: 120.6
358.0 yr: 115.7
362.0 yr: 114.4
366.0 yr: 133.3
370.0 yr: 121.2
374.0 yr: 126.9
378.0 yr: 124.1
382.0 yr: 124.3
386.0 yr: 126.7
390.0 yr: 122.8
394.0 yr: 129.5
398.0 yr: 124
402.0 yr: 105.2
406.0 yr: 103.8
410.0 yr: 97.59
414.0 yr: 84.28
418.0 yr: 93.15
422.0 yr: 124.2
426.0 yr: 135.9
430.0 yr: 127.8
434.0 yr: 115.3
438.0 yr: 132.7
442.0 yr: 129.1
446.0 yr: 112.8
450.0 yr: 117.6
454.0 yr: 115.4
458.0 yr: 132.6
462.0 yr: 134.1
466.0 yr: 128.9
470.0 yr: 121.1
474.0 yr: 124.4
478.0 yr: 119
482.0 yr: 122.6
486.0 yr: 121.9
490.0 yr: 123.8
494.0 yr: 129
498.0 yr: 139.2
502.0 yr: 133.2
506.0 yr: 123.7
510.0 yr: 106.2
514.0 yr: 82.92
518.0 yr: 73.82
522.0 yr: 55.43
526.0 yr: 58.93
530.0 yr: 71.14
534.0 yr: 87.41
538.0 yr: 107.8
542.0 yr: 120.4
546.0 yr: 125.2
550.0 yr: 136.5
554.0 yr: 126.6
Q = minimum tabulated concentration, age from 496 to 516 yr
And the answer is 82.92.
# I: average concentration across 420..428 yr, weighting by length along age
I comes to 130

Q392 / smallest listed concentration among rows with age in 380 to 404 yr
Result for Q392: 105.2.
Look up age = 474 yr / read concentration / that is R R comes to 124.4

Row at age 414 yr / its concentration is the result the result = 84.28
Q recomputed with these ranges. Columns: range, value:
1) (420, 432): 124.2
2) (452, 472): 115.4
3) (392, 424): 84.28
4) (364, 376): 121.2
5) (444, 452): 112.8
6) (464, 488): 119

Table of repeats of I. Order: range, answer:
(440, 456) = 119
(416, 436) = 119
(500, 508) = 128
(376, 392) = 124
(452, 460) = 124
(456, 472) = 129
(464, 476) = 125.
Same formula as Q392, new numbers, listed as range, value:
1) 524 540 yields 58.93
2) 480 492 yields 121.9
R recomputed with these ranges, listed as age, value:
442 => 129.1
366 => 133.3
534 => 87.41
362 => 114.4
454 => 115.4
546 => 125.2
